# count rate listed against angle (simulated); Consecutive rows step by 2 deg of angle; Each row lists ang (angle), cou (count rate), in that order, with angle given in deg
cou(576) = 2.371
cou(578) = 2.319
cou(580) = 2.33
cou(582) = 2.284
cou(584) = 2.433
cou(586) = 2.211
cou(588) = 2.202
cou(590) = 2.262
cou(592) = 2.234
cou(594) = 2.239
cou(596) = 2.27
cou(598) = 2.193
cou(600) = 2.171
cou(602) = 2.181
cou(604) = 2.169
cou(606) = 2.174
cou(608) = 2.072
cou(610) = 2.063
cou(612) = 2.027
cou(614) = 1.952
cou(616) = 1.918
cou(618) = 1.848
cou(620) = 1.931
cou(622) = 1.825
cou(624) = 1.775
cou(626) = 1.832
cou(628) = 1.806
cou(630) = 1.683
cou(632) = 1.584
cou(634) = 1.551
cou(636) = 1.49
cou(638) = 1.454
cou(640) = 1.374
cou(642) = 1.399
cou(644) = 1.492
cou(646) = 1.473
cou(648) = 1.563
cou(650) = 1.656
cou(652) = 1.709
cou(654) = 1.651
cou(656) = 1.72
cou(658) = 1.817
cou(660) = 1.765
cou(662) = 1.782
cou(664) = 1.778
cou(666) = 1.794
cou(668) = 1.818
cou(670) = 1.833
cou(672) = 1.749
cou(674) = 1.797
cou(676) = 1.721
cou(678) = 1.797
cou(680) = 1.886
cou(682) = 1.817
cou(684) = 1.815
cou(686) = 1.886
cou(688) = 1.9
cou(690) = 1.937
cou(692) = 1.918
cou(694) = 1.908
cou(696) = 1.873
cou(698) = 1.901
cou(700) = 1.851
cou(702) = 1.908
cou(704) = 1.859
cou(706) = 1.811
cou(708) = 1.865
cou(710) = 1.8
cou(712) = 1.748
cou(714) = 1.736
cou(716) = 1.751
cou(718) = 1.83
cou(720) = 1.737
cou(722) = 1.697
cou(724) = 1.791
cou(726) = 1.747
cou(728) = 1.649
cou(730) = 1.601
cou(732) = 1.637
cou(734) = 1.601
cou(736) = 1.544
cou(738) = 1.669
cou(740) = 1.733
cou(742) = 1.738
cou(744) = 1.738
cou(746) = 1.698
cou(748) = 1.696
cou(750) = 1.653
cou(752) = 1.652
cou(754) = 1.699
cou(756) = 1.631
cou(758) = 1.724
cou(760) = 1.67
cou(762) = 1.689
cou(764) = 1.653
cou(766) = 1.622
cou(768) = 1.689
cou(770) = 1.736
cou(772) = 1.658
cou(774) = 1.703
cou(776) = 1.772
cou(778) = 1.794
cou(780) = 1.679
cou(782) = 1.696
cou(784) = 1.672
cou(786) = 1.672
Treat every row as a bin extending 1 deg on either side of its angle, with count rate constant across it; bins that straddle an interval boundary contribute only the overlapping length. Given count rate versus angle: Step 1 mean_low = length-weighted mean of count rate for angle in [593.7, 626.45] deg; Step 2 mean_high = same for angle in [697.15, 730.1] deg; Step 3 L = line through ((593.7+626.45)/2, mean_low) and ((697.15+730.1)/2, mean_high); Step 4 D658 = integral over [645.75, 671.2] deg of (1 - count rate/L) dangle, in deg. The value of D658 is 2.5 deg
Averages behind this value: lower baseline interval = 2.04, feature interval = 1.73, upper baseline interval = 1.79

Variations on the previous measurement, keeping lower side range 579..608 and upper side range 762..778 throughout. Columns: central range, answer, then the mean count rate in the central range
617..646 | 6.6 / 1.64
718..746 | 1.9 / 1.69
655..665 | 1.3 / 1.77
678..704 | 0.8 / 1.88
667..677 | 1.1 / 1.78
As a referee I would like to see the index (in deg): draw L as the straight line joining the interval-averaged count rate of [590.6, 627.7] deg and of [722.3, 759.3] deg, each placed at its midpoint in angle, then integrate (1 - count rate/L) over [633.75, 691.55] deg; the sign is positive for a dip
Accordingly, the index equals 5.6 deg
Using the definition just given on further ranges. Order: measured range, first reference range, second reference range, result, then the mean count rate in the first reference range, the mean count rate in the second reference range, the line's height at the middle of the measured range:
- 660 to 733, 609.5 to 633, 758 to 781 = -1.3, 1.85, 1.7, 1.77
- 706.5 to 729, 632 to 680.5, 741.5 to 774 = -1.1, 1.67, 1.68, 1.68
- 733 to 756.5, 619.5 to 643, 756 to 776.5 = 0.1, 1.64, 1.69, 1.68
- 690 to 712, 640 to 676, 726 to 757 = -2.5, 1.69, 1.67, 1.68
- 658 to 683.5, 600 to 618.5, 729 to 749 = 1.0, 2.06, 1.67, 1.87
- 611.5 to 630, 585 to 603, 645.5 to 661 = 1.0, 2.22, 1.68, 1.97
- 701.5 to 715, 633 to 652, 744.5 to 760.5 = -1.7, 1.51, 1.68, 1.61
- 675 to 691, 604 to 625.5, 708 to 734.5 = -0.3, 1.97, 1.73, 1.81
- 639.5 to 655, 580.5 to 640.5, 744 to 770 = 2.9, 1.98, 1.68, 1.91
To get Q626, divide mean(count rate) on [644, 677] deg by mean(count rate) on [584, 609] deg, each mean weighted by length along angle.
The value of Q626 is 0.8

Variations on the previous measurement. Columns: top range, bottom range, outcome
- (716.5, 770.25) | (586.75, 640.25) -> 0.87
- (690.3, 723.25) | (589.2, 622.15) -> 0.87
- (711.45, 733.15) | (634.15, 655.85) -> 1.12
